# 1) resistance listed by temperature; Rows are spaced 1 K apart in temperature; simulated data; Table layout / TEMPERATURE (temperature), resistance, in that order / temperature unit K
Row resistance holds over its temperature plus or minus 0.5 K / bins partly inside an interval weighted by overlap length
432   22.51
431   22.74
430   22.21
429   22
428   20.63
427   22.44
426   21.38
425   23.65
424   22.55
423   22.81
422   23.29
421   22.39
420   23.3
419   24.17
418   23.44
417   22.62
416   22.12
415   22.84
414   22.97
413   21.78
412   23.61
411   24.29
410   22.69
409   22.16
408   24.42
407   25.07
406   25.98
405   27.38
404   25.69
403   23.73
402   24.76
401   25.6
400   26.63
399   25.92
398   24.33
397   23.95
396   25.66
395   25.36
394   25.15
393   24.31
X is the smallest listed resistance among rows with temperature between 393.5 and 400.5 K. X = 23.95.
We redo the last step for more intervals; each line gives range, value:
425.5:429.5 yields 20.63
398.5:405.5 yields 23.73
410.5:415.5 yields 21.78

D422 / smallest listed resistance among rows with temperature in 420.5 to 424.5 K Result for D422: 22.39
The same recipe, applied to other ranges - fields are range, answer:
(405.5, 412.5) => 22.16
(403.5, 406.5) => 25.69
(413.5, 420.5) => 22.12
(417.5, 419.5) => 23.44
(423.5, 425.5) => 22.55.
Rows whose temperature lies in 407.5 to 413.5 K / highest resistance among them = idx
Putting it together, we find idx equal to 24.42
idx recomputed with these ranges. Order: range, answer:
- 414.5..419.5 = 24.17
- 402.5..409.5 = 27.38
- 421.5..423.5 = 23.29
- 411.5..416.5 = 23.61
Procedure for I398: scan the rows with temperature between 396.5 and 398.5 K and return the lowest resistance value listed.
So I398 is 23.95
